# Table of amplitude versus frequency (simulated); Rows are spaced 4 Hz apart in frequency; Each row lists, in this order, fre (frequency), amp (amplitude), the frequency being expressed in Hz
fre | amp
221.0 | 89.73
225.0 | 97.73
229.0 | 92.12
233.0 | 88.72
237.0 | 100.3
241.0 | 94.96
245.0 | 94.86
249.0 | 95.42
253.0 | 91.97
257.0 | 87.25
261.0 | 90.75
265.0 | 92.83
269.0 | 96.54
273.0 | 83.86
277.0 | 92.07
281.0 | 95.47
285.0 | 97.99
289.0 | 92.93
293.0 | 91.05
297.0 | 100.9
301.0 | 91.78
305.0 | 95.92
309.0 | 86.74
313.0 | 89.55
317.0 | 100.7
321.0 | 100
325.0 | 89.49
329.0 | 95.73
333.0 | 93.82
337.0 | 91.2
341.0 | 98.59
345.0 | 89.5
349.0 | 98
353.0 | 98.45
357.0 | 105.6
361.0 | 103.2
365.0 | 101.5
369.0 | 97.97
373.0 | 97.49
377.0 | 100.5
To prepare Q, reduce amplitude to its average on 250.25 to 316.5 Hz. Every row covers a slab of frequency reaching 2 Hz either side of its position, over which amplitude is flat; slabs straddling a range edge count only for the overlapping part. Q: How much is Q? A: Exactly 92.6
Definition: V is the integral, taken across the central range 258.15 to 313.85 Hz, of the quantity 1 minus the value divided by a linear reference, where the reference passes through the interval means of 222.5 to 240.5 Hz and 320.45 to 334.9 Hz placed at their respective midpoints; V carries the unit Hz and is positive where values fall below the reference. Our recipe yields 1.0 Hz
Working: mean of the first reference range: 94.6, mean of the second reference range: 94.2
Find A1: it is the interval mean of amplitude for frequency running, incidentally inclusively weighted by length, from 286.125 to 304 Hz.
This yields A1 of 94.5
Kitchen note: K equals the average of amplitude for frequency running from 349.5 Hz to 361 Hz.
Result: 102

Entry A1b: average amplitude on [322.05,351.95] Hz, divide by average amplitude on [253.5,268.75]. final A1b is 1.03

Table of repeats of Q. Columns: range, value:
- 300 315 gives 90.9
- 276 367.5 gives 95.7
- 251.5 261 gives 89.7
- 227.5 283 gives 92.7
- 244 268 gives 92.2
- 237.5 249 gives 95.7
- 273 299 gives 94.2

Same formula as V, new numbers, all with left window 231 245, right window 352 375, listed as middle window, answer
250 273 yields 1.08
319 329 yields 0.40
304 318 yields 0.82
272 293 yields 0.89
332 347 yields 0.96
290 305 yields 0.45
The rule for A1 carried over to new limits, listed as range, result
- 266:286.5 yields 93.1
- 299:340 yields 93.6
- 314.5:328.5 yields 96.4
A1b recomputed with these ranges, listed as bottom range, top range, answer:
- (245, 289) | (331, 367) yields 1.06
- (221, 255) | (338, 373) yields 1.05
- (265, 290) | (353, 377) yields 1.08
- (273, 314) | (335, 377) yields 1.06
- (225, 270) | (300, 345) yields 1.00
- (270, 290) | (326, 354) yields 1.02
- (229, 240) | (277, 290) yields 1.01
